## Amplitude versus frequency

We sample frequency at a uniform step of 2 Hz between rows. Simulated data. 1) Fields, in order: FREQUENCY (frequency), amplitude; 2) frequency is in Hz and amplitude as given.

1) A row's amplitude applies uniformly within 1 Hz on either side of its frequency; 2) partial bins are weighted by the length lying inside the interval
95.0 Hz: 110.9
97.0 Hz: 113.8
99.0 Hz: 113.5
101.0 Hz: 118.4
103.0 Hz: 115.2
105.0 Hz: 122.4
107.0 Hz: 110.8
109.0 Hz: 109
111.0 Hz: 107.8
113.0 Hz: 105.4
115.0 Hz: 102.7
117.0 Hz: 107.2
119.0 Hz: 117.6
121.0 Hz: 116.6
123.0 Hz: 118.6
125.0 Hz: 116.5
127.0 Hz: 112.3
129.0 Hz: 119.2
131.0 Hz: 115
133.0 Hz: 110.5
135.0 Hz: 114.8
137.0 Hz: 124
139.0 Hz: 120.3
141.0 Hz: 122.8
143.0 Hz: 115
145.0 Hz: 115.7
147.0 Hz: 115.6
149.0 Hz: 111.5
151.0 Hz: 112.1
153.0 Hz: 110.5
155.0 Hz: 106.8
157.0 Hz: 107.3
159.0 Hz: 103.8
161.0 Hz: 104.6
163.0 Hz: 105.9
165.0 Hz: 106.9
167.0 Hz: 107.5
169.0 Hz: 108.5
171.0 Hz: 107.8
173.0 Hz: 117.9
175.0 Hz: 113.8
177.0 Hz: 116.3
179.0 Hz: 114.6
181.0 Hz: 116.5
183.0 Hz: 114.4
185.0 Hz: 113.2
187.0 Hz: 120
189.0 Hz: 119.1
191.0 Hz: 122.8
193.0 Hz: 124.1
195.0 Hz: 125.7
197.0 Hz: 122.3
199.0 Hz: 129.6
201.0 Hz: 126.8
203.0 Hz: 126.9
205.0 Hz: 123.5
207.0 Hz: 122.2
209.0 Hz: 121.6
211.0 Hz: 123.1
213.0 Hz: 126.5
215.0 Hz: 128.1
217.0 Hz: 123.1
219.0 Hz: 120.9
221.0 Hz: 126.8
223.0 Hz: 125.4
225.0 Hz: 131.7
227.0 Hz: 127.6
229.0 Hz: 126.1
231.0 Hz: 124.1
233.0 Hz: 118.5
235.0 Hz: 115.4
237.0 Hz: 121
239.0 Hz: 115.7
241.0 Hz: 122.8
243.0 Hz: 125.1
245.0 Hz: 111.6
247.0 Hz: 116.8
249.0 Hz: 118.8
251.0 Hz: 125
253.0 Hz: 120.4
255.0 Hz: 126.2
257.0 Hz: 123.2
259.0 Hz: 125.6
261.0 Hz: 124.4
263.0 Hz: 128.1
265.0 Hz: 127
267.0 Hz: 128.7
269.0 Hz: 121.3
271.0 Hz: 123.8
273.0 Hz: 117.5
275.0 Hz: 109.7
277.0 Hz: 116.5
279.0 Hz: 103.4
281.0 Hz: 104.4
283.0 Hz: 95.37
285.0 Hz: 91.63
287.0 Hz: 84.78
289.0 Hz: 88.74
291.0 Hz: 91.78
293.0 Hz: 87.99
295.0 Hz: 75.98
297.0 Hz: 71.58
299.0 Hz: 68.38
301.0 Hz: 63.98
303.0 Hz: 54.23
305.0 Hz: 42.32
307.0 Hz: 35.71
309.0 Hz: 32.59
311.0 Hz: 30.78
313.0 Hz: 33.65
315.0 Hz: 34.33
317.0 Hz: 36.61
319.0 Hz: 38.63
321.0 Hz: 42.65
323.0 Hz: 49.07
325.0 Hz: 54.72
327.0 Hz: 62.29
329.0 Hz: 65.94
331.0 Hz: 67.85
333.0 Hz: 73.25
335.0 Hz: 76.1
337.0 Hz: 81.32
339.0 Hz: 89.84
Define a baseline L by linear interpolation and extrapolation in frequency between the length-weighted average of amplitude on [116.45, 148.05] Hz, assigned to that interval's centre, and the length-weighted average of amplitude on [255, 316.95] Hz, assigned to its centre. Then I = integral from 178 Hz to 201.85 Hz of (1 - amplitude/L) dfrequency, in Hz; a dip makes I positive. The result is -3.4 Hz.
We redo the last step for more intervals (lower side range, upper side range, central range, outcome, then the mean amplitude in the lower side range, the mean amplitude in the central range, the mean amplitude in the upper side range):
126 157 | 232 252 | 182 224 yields -2.0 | 115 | 123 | 119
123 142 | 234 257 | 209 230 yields -1.1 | 117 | 126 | 120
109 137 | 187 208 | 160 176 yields 1.4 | 113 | 109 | 124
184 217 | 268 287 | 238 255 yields -0.9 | 123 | 120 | 108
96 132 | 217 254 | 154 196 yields 1.6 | 113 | 113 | 122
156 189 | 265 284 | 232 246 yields -0.7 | 111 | 119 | 114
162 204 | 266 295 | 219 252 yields -3.6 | 117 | 122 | 104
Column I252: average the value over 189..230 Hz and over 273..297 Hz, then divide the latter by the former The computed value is 0.8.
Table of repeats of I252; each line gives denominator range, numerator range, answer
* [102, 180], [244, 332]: 0.76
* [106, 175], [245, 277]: 1.09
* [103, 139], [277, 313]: 0.63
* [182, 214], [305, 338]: 0.41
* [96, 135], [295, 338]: 0.47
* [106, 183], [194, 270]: 1.10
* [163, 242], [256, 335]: 0.67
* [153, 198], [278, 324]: 0.56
